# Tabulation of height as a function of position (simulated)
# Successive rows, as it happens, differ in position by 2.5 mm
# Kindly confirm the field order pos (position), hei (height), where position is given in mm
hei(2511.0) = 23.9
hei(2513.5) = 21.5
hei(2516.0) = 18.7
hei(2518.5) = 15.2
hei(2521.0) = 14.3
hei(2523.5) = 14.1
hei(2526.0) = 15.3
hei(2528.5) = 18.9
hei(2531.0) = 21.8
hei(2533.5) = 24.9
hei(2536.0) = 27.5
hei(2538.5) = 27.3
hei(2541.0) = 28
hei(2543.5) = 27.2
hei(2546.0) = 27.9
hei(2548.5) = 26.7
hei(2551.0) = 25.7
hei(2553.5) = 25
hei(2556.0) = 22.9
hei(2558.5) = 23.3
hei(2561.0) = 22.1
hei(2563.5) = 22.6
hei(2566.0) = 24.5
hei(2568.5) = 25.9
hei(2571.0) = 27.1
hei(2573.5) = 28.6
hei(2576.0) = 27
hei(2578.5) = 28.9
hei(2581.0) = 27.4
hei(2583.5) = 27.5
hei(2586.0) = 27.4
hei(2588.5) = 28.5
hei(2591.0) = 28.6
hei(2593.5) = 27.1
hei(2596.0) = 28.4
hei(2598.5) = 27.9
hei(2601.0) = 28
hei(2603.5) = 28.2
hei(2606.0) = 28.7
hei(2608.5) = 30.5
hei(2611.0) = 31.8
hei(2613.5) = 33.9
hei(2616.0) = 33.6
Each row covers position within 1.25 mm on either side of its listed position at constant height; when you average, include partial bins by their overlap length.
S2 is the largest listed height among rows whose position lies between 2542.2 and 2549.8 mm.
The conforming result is 27.9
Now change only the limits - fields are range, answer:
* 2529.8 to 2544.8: 28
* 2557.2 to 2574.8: 28.6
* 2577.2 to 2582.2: 28.9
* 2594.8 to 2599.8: 28.4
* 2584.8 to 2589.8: 28.5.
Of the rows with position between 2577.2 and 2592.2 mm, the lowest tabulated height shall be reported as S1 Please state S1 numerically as 27.4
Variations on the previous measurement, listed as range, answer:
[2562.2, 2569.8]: 22.6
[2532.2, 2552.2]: 24.9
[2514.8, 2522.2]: 14.3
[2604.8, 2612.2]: 28.7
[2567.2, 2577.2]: 25.9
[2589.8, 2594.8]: 27.1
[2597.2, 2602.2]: 27.9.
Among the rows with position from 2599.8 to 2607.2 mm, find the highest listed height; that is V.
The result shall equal 28.7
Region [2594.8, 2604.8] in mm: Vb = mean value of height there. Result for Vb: 28.1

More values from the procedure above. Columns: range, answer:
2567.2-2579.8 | 27.5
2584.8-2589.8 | 28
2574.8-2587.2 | 27.6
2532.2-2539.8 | 26.5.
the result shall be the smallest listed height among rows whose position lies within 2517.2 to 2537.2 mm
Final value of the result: 14.1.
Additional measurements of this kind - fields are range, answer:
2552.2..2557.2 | 22.9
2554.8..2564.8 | 22.1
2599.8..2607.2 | 28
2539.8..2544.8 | 27.2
